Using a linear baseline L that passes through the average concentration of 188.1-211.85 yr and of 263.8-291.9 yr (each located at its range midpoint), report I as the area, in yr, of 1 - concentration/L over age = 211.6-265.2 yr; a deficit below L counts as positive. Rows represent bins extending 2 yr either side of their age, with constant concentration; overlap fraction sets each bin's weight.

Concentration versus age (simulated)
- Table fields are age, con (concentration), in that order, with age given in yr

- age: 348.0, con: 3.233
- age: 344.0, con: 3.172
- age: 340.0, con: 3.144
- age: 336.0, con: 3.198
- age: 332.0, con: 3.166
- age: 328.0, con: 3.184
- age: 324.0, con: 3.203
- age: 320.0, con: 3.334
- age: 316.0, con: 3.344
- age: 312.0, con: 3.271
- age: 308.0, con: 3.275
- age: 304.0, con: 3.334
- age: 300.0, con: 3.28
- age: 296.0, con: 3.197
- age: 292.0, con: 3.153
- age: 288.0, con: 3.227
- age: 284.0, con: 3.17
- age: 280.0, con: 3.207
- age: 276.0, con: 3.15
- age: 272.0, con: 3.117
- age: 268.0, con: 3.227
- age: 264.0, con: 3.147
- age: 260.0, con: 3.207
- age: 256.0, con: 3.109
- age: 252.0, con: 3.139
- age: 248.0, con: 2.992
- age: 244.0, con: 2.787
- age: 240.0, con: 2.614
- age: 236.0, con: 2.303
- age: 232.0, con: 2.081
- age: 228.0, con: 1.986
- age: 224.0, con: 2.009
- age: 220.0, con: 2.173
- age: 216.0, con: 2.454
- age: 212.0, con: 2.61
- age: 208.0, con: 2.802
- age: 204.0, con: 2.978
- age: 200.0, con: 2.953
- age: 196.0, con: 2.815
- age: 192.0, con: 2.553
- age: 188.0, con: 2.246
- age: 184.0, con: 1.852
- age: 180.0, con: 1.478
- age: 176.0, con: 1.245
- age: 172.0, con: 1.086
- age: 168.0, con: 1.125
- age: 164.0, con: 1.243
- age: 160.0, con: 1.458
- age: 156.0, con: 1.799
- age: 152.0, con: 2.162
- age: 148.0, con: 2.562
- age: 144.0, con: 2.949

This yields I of 6.6 yr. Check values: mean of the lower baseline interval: 2.76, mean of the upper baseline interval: 3.18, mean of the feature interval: 2.61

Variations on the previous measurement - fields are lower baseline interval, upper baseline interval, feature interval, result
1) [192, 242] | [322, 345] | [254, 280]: -3.6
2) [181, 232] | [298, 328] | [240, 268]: -2.4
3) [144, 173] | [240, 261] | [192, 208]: -3.8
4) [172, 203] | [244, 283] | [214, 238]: 4.2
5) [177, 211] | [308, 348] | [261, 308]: -3.8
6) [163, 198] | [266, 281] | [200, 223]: -4.2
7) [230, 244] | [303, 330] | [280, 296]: -1.2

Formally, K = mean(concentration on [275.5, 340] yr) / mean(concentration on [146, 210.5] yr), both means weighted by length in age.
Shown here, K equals 1.59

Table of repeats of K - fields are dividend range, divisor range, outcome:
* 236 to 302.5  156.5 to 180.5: 2.39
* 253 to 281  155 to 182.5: 2.36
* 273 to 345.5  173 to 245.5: 1.39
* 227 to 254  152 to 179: 1.85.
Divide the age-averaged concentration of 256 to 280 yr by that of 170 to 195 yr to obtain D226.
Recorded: 1.8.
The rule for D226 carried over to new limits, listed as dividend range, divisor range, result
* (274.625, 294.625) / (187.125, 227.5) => 1.25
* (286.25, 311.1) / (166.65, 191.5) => 2.06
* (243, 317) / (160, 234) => 1.53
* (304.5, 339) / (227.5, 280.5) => 1.13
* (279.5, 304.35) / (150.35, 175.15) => 2.21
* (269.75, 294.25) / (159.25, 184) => 2.42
